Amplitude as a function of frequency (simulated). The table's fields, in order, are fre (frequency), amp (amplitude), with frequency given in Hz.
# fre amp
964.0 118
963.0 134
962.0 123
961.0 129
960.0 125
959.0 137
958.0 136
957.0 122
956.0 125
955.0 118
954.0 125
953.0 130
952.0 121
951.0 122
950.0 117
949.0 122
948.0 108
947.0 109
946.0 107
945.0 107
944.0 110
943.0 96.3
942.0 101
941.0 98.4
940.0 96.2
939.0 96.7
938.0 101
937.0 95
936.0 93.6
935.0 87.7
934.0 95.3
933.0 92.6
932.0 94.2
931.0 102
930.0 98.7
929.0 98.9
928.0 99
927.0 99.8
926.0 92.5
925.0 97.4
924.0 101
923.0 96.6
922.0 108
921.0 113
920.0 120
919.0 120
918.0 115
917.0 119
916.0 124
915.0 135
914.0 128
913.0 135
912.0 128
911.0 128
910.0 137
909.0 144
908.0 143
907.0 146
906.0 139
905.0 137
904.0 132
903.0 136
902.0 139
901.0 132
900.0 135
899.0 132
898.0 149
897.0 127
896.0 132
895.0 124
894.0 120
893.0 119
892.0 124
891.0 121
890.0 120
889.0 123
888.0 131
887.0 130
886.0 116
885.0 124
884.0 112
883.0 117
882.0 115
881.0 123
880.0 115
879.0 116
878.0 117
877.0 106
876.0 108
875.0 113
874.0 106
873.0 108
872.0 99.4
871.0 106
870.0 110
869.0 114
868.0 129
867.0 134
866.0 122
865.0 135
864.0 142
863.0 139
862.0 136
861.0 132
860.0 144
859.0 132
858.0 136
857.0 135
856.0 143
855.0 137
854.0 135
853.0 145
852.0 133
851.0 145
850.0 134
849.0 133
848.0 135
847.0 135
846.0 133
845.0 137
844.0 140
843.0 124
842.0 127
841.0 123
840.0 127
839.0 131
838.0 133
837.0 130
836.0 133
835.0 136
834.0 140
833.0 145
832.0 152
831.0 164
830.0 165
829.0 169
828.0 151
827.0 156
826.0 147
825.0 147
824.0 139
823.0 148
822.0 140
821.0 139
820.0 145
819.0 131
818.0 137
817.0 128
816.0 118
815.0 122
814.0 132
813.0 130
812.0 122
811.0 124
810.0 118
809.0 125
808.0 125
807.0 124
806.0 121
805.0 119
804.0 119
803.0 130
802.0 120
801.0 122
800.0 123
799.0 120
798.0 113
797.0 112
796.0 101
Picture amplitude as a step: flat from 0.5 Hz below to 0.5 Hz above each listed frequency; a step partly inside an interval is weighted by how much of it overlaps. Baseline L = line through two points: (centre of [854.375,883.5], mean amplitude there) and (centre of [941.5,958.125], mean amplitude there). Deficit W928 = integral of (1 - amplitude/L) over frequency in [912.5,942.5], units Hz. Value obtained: 3.2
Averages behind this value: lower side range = 123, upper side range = 116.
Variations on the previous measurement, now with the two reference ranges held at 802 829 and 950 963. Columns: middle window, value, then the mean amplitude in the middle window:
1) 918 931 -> 2.4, 104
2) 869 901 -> 2.5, 119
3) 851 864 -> -0.7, 138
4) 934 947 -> 2.8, 99.4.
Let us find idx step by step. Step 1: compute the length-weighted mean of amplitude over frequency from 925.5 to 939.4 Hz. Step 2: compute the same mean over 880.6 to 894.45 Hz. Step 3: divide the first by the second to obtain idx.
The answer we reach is 0.79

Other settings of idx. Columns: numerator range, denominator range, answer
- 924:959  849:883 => 0.85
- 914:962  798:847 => 0.82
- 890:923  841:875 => 0.99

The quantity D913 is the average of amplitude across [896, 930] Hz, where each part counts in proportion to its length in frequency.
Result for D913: 124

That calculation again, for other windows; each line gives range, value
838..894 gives 126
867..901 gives 120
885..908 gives 130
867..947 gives 116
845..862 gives 137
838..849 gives 131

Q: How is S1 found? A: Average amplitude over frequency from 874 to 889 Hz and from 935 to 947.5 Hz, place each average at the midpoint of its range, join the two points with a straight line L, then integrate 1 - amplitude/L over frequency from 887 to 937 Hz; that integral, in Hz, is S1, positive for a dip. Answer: -4.9 Hz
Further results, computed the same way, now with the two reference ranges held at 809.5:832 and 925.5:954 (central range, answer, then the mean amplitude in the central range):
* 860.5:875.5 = 0.5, 122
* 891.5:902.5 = -1.3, 130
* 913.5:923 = -0.8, 119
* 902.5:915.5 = -2.6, 136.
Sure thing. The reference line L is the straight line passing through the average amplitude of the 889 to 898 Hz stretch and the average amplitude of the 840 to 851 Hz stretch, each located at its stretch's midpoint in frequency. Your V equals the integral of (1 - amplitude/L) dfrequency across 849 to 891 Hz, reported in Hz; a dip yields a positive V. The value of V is 1.2 Hz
